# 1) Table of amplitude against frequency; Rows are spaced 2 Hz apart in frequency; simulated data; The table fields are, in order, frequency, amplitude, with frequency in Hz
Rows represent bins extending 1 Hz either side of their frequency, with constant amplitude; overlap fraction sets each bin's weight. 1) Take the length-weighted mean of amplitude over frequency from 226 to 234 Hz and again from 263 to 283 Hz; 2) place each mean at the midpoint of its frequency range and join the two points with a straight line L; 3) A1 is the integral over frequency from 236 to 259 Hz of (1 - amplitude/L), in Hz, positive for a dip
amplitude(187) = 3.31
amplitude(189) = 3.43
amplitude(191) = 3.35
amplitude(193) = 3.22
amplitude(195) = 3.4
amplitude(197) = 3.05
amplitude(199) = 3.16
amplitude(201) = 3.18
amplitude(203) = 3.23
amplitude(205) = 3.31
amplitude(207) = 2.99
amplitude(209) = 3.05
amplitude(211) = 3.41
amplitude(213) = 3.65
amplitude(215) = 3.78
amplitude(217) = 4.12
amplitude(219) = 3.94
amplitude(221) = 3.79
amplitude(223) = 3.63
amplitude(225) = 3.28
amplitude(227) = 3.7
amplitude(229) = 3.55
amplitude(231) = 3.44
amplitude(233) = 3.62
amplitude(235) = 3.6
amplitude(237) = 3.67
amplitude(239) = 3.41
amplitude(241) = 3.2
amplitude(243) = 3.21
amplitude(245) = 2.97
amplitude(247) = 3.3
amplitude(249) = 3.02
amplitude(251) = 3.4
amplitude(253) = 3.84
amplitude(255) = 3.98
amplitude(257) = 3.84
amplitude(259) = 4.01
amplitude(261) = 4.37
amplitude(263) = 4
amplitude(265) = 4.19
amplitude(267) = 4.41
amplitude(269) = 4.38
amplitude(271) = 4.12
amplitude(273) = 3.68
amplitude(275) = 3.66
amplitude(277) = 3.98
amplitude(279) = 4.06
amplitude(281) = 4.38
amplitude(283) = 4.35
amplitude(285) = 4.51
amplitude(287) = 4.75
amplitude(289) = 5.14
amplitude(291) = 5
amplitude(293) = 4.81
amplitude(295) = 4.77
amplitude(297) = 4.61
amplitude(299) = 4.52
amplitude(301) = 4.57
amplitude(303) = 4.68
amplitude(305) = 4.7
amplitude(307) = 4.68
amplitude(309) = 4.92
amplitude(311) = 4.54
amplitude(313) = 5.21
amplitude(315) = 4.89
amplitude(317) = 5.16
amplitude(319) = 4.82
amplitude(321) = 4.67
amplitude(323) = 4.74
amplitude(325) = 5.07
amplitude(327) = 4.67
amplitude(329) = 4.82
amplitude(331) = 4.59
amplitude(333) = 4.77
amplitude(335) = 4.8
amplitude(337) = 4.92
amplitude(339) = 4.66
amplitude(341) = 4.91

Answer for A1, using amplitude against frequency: 2.0 Hz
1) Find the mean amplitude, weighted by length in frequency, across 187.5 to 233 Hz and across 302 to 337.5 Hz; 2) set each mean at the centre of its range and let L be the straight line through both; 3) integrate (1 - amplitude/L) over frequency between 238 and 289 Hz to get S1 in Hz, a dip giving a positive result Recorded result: 2.7 Hz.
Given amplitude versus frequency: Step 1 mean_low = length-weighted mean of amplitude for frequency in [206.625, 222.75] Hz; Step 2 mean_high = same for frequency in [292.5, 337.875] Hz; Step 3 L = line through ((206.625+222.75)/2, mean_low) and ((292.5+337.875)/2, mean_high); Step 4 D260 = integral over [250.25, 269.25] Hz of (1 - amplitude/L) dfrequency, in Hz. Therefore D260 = 0.48 Hz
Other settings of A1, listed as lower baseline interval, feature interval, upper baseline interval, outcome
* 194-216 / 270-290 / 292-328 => 0.4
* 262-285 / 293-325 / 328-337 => -1.9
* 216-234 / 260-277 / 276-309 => 0.7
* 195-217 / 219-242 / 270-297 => 0.7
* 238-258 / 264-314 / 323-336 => -4.9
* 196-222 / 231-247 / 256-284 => 1.6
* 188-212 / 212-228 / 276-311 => -1.0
